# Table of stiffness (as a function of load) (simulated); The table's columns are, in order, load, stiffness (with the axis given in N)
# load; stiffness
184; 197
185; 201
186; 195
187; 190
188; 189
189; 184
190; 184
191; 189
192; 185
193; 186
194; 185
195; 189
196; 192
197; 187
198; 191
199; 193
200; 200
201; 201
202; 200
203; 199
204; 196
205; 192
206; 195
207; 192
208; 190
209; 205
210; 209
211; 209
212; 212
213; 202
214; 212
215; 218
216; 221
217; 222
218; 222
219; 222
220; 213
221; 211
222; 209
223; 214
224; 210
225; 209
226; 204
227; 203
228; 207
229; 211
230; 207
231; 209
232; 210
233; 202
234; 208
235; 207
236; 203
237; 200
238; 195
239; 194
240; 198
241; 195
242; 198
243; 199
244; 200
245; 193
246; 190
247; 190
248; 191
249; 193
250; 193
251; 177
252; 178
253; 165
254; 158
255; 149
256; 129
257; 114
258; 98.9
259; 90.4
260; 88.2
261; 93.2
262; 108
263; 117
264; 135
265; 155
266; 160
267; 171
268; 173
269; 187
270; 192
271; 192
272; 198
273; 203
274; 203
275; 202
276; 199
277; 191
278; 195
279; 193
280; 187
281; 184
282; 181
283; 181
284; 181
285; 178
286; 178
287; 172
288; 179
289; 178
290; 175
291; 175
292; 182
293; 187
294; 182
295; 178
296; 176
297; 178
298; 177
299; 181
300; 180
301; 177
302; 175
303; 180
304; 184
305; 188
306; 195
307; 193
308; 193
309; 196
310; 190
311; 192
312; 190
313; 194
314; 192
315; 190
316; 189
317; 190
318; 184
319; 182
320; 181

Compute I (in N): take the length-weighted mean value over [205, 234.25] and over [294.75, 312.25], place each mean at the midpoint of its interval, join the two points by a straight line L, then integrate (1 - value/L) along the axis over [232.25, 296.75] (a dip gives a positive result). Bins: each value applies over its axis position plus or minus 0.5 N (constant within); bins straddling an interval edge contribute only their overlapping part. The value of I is 6.68 N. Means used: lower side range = 209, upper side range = 185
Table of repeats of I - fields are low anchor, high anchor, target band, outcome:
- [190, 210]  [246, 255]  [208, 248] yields -4.4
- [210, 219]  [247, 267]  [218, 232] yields -0.9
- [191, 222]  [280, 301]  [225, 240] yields -0.7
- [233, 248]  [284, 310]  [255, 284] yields 4.2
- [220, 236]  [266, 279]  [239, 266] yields 5.6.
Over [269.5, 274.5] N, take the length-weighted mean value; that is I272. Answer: 198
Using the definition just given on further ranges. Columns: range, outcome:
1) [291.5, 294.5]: 184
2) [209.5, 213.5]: 208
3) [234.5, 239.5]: 200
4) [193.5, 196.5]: 189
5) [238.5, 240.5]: 196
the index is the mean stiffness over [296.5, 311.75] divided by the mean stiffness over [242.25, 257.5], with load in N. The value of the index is 1.06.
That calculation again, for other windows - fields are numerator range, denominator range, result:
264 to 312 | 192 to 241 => 0.90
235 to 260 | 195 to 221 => 0.85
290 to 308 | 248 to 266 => 1.30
